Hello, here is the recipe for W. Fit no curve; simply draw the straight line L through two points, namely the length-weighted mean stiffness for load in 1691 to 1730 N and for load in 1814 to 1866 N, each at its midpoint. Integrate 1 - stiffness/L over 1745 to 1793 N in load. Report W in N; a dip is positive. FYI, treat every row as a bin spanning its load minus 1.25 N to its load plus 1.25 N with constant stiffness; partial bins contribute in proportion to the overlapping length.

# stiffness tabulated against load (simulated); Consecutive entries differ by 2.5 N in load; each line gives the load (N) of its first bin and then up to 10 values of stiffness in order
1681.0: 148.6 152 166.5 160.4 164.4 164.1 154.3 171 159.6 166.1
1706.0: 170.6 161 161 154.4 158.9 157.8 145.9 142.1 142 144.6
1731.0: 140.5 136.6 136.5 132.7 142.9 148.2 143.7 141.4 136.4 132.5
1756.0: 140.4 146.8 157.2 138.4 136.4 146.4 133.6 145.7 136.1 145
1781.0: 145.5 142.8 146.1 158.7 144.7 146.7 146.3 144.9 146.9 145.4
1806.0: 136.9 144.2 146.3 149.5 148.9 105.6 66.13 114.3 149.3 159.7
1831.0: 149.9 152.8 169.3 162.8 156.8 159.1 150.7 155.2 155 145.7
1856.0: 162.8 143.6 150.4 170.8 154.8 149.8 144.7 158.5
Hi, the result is 2.9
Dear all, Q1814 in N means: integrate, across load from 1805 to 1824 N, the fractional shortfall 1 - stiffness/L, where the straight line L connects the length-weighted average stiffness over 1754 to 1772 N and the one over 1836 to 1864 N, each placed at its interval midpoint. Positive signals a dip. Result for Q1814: 3.0 N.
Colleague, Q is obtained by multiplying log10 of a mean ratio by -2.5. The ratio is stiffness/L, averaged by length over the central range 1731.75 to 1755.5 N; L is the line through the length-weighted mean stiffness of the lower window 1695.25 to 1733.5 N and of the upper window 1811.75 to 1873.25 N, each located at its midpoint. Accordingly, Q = 0.10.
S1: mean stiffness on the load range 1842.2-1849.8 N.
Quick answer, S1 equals 155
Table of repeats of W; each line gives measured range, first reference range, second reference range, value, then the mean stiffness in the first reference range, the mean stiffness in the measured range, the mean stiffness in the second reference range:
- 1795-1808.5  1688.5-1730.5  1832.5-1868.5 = 1.08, 157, 144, 156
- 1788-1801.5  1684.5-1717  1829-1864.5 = 0.92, 162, 148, 156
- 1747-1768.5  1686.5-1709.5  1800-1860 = 1.89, 164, 142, 145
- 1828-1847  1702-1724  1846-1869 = -0.36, 158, 158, 154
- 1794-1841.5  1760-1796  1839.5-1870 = 2.53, 144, 142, 155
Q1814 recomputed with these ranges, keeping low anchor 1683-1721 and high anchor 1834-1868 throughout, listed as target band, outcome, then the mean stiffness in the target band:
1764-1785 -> 2.31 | 141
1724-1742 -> 2.33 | 139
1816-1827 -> 3.14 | 112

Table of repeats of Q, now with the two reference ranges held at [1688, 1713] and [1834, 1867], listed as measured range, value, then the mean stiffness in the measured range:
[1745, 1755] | 0.16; 138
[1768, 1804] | 0.10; 145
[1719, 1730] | 0.12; 145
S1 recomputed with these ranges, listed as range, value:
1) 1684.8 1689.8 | 163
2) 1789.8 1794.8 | 146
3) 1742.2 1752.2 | 142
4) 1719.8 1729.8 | 144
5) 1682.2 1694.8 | 161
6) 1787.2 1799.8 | 148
